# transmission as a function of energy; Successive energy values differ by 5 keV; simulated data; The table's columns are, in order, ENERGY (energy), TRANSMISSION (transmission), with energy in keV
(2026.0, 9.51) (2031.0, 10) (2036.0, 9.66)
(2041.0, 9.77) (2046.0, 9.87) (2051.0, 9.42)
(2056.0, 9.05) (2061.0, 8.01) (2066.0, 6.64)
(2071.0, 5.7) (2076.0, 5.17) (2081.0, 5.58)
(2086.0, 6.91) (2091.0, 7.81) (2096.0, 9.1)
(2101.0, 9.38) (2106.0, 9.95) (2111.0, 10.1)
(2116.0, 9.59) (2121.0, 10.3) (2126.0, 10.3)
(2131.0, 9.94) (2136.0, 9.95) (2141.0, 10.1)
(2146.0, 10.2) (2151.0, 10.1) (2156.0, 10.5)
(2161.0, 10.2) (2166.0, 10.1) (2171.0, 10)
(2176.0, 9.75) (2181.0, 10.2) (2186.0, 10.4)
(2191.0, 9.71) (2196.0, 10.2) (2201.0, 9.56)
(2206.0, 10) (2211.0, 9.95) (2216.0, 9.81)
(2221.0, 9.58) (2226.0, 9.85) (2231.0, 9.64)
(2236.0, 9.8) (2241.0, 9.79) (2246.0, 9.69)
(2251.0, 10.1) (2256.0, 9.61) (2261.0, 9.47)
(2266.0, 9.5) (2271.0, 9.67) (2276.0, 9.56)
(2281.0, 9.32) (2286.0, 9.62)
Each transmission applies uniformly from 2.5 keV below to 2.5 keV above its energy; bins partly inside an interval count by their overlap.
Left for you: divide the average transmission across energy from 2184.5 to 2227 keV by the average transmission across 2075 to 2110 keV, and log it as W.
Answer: 1.25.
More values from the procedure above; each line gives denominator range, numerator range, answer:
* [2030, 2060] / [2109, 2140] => 1.05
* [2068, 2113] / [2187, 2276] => 1.27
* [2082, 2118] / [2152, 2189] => 1.15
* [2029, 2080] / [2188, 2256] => 1.19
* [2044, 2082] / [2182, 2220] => 1.33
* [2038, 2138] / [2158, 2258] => 1.15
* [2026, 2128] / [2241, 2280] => 1.12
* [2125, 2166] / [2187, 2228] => 0.97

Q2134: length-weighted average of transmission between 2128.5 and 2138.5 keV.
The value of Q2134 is 9.94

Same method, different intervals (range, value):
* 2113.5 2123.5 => 9.95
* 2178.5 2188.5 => 10.3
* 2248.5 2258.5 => 9.86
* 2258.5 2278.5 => 9.55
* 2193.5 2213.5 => 9.93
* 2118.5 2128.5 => 10.3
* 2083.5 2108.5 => 8.63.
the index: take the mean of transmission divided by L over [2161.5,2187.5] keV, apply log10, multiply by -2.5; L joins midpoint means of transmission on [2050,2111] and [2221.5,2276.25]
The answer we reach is -0.14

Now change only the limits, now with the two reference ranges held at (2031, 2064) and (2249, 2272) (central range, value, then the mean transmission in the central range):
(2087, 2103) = 0.10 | 8.57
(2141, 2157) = -0.08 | 10.2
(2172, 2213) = -0.05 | 9.97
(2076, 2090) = 0.44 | 6.22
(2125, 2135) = -0.07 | 10.1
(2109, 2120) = -0.05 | 9.9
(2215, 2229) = -0.02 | 9.74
